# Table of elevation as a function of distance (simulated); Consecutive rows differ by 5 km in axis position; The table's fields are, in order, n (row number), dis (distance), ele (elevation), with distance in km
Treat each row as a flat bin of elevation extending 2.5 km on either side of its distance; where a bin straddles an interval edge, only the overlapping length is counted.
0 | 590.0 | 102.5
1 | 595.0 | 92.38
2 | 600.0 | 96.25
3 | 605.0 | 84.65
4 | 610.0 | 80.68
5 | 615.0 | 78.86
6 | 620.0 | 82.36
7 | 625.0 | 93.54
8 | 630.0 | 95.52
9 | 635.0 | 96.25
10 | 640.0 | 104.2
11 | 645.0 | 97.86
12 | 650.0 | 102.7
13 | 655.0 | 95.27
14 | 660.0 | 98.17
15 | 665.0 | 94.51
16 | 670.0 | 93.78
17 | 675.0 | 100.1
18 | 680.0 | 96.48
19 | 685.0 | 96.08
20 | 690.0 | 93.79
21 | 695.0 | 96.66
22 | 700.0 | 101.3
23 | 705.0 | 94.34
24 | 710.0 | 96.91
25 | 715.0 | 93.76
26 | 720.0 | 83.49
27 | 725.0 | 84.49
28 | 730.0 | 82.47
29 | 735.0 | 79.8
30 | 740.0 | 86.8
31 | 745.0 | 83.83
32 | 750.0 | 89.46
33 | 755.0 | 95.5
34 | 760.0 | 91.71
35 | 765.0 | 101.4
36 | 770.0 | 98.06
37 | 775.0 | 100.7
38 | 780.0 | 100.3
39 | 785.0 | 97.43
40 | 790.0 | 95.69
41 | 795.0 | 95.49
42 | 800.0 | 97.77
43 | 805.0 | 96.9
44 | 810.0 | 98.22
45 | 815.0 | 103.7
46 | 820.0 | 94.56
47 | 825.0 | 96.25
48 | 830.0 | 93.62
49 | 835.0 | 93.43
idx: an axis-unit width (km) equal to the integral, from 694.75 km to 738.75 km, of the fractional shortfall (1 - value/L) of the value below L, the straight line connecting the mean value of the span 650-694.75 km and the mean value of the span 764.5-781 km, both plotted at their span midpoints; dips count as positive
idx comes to 3.6 km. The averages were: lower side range 96.4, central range 89.9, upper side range 99.9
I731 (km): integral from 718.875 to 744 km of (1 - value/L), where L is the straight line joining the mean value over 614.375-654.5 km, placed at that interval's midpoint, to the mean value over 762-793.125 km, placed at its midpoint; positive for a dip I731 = 3.6 km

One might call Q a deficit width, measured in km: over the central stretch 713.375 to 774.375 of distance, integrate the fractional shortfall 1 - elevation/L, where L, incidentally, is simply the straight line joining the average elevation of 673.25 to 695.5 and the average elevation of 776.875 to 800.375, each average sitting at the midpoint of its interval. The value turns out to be 4.7 km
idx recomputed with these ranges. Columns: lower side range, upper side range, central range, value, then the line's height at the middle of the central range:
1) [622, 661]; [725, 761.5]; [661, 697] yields -0.9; 93.7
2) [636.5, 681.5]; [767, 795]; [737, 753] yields 1.9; 98.2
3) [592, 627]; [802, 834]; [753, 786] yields -1.1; 94.7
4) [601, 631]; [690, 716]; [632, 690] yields -4.0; 91.4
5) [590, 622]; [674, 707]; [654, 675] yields -0.5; 93.9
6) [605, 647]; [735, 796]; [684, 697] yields -0.4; 92.3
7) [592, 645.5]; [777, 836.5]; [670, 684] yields -0.7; 92.9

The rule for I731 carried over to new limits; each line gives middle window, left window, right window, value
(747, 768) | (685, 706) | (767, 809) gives 0.67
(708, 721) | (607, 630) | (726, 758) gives -0.91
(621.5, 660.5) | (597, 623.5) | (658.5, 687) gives -2.95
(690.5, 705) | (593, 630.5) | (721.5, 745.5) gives -2.19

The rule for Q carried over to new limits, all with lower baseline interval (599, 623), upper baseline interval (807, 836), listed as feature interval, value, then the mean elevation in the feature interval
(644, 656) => -1.8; 99.1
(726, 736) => 1.0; 81.8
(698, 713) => -1.3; 97.3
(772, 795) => -0.9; 98.2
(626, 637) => -1.3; 95.5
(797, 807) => -0.2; 97.3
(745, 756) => 0.3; 90.1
